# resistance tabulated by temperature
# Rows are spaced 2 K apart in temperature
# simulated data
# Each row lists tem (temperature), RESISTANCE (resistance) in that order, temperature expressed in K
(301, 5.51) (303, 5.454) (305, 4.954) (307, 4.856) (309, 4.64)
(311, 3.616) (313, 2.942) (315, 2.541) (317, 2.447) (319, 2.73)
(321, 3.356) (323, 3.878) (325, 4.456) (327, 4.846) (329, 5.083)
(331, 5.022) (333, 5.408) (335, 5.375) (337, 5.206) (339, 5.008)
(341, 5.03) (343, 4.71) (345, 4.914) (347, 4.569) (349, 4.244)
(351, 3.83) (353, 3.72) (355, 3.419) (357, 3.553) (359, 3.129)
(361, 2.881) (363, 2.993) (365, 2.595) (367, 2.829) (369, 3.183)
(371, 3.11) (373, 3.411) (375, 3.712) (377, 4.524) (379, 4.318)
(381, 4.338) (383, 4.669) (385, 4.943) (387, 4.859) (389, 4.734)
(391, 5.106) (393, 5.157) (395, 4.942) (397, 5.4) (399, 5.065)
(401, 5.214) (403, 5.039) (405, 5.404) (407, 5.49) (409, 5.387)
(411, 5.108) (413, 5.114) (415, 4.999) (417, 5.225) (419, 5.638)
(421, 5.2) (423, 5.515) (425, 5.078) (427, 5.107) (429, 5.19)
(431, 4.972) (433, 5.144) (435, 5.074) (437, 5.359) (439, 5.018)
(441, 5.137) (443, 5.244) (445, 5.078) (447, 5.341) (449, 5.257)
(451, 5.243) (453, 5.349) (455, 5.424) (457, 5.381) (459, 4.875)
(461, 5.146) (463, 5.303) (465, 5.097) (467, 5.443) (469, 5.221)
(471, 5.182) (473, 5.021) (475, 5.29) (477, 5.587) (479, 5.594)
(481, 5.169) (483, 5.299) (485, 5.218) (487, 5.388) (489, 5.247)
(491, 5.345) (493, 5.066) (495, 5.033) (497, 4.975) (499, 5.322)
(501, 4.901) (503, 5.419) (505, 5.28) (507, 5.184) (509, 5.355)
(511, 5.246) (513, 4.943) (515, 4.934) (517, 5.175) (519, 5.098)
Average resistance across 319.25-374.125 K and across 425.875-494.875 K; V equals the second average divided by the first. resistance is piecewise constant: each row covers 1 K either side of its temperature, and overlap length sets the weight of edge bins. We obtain 1.3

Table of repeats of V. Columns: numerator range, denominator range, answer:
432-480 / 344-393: 1.34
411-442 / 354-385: 1.46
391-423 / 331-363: 1.21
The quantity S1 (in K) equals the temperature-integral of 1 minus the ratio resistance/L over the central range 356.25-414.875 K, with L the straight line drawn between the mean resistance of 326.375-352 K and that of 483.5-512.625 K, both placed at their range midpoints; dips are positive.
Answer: 7.2 K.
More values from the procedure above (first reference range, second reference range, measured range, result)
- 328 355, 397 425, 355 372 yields 6.4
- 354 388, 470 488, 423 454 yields -3.3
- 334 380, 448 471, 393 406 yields -2.0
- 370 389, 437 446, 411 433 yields -1.5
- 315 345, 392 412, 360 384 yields 6.6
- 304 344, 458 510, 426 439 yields -0.5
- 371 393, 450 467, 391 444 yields -4.4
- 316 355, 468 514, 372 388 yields 1.0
